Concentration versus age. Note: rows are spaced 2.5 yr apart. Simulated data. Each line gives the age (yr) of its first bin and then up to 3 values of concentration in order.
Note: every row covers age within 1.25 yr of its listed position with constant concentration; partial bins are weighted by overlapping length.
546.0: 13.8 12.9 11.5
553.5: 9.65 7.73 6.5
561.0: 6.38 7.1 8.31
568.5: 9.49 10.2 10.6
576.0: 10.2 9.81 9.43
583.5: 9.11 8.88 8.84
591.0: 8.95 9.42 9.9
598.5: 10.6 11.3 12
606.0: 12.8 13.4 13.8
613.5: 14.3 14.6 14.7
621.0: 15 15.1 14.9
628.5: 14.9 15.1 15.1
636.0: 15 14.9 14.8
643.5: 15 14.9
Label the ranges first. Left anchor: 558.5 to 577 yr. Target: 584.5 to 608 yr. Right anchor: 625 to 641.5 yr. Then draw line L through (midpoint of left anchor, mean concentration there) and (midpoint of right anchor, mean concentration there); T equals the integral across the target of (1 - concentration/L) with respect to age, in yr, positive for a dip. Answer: 2.3 yr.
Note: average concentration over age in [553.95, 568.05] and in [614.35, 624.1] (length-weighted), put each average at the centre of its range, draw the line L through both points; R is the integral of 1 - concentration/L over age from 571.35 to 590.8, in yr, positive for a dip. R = 0.7 yr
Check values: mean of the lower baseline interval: 7.47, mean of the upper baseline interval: 14.8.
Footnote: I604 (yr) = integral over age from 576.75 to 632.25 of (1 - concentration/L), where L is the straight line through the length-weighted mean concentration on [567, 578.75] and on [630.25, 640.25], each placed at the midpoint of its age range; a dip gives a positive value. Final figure 2.5 yr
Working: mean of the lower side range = 10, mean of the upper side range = 15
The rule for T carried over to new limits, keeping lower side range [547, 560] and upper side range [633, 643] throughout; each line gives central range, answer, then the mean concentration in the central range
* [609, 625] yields -1.1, 14.5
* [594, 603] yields 1.3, 10.6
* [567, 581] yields 1.2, 9.97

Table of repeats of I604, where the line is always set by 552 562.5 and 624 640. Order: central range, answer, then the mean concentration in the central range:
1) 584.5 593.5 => 1.5 yr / 8.97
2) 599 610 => 0.0 yr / 12.3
